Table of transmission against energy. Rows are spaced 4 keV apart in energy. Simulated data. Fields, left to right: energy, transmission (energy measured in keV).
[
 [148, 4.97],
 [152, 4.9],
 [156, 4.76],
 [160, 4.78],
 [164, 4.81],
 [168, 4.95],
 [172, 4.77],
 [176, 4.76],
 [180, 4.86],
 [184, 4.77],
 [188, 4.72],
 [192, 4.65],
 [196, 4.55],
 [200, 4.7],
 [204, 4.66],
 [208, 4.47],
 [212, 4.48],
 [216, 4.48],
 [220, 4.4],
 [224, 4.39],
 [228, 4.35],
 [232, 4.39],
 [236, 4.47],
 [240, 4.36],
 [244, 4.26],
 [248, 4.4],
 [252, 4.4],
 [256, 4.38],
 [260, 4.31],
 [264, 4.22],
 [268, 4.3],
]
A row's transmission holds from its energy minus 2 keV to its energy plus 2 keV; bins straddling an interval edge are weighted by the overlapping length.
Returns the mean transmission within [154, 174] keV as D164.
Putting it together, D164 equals 4.81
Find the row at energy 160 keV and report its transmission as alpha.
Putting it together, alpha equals 4.78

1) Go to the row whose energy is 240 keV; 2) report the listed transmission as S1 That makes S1 4.36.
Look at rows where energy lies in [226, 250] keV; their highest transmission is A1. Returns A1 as 4.47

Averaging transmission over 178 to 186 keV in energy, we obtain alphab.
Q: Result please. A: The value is 4.81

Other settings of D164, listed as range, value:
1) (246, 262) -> 4.37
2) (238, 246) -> 4.31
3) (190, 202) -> 4.63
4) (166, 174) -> 4.86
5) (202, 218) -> 4.52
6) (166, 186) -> 4.82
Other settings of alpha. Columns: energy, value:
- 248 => 4.4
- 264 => 4.22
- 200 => 4.7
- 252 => 4.4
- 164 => 4.81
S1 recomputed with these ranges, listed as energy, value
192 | 4.65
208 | 4.47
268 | 4.3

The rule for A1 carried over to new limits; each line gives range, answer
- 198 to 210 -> 4.7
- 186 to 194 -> 4.72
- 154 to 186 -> 4.95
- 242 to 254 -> 4.4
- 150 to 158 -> 4.9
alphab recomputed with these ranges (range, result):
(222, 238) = 4.4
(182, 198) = 4.67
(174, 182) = 4.81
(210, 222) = 4.45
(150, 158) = 4.83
